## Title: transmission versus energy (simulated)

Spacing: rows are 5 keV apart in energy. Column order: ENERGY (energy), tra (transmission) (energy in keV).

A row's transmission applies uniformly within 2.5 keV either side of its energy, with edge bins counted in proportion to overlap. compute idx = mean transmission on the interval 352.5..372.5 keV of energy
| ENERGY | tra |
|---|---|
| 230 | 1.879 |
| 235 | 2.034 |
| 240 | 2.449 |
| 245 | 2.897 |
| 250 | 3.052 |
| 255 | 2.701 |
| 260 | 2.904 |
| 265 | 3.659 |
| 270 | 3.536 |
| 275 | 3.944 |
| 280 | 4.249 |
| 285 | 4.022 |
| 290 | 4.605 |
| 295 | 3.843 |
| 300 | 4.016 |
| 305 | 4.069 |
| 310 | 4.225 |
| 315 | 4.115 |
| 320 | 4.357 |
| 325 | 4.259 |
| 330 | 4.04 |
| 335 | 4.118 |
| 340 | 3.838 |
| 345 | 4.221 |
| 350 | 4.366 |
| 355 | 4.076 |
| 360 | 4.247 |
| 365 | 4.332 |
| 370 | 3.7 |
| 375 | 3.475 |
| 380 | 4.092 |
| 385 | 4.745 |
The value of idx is 4.09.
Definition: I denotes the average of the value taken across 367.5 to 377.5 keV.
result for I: 3.59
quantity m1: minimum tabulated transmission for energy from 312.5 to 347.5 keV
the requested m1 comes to 3.838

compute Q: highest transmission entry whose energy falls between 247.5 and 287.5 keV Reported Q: 4.249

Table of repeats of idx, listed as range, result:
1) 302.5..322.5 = 4.19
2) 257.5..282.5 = 3.66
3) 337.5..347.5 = 4.03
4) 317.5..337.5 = 4.19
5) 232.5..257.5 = 2.63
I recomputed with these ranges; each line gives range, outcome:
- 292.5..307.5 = 3.98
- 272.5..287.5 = 4.07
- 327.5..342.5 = 4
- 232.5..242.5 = 2.24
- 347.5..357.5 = 4.22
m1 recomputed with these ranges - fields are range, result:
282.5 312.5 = 3.843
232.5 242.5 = 2.034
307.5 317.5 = 4.115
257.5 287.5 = 2.904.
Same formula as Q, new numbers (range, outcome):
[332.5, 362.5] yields 4.366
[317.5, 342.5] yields 4.357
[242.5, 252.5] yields 3.052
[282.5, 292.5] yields 4.605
